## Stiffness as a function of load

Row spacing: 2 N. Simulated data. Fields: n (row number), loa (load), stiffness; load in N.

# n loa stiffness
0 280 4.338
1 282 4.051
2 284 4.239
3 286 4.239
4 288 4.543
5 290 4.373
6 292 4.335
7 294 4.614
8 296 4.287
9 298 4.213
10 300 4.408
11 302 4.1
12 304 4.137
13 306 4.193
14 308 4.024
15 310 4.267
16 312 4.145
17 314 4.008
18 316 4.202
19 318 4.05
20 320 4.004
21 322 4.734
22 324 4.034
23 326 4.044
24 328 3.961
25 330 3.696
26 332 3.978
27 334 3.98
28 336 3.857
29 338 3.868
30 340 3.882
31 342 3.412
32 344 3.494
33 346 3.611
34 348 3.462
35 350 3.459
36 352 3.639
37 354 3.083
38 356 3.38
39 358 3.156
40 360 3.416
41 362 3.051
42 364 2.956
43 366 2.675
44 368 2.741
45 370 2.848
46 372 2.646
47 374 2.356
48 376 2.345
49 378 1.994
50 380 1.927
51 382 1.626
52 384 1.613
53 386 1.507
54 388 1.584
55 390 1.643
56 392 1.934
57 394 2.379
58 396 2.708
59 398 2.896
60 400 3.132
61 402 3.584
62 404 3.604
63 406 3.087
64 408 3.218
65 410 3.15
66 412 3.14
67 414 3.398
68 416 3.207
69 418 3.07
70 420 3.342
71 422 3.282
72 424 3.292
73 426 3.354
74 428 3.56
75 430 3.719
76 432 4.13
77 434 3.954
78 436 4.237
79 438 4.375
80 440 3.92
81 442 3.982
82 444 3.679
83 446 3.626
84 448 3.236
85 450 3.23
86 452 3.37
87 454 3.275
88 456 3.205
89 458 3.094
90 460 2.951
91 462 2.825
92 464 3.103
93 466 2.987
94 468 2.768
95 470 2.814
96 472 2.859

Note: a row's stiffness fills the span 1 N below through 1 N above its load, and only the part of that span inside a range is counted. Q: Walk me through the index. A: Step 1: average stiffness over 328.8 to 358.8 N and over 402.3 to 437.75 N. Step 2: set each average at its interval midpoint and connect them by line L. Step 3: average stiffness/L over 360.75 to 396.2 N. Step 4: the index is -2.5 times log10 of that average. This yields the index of 0.49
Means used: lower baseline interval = 3.6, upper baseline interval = 3.48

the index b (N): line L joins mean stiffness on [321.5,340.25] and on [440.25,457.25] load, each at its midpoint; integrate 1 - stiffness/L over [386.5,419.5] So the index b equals 7.4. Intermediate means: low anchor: 3.99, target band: 2.85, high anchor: 3.47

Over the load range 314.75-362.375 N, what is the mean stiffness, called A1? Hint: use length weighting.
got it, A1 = 3.74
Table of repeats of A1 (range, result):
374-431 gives 2.75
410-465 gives 3.46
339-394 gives 2.71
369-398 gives 2.11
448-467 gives 3.12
